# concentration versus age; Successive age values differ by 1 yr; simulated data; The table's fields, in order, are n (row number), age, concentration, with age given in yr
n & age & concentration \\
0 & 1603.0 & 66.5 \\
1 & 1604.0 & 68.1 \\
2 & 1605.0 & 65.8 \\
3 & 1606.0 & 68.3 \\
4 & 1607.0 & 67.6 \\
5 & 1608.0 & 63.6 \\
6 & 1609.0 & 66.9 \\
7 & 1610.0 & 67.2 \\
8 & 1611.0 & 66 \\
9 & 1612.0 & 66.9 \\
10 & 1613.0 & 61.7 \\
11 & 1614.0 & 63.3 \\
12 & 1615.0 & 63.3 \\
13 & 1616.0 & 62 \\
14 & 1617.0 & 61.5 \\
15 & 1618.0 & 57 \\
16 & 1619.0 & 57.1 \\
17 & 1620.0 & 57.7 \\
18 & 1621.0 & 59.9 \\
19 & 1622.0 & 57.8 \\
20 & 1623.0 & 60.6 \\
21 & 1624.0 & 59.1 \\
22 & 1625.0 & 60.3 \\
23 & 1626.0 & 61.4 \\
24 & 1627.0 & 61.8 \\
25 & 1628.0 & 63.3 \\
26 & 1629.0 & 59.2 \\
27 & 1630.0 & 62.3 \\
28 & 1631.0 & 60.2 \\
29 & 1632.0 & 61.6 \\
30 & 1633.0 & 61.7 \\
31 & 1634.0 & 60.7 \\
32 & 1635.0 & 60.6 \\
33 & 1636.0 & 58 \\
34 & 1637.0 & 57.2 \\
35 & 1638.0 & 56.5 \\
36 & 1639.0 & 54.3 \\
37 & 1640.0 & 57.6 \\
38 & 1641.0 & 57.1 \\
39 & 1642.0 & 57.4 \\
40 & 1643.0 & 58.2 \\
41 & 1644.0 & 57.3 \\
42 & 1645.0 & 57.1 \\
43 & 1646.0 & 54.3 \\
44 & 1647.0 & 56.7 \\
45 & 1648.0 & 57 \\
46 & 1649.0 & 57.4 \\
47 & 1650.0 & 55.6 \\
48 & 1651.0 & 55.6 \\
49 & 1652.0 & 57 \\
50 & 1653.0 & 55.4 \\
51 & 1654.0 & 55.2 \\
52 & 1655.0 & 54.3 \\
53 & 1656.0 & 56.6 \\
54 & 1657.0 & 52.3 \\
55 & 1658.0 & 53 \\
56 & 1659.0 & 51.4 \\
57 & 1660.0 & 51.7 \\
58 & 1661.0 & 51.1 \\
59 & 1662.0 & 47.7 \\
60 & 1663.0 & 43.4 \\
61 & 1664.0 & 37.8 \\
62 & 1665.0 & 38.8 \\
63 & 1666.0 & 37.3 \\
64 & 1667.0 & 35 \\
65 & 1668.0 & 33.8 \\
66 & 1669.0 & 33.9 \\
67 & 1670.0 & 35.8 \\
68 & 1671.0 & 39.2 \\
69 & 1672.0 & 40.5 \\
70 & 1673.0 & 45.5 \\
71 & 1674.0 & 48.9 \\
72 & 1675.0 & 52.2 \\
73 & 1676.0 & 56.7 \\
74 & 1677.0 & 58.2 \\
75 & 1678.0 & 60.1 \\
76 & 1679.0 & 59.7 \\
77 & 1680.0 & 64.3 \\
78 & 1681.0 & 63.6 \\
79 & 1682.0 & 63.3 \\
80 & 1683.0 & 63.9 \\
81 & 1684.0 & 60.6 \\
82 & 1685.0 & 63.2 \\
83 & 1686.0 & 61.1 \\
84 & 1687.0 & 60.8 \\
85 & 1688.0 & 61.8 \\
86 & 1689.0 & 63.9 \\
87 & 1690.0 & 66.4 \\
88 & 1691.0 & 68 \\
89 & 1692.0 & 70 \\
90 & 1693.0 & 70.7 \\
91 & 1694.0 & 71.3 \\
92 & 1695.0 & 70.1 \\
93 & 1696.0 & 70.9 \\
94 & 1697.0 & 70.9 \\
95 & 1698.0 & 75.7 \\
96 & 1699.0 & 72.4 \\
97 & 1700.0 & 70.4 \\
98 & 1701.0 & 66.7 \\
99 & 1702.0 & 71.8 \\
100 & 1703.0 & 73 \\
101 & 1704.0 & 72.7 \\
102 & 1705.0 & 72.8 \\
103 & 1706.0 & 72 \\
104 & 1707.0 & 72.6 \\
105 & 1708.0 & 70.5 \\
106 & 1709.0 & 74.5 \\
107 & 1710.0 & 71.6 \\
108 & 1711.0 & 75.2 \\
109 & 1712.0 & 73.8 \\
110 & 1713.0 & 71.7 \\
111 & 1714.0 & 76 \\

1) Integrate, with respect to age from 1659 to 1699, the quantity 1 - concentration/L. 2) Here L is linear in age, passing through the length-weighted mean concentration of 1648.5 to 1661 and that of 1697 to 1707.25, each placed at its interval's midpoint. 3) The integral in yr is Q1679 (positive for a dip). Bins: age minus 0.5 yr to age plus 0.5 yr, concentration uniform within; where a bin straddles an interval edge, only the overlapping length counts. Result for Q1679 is 5.1 yr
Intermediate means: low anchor 54.5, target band 55.7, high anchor 71.9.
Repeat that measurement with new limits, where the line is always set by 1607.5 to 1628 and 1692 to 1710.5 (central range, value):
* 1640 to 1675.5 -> 9.0 yr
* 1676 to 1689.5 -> 1.5 yr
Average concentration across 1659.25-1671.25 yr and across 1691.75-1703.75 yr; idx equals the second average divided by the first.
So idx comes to 1.75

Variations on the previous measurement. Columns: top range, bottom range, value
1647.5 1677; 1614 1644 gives 0.81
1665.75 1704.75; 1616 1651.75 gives 1.02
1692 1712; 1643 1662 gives 1.31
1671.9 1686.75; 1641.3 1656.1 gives 1.03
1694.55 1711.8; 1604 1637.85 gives 1.16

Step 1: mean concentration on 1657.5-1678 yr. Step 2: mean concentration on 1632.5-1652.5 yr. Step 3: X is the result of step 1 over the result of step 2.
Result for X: 0.8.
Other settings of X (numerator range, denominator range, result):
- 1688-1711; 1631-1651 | 1.23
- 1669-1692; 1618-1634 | 0.95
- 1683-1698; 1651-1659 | 1.22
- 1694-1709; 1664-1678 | 1.66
